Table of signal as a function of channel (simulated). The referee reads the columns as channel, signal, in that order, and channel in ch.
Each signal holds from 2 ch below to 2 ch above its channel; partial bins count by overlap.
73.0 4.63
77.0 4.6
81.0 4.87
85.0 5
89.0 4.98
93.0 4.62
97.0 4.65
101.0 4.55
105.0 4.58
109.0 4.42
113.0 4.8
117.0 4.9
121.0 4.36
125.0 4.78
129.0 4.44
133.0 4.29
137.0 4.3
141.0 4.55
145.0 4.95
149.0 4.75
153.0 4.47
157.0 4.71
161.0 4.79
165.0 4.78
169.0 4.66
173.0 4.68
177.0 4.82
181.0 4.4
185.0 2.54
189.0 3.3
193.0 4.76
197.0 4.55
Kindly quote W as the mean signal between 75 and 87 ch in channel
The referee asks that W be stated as 4.82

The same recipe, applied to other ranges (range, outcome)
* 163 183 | 4.67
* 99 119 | 4.65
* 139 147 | 4.75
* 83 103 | 4.76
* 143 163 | 4.73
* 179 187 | 3.47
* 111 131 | 4.66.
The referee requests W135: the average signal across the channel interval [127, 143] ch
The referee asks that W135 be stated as 4.39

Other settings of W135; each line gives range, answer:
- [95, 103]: 4.6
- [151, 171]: 4.68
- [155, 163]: 4.75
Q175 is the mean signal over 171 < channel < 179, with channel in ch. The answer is 4.75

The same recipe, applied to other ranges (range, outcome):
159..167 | 4.79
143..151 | 4.85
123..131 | 4.61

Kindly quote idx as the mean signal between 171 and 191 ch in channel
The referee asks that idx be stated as 3.95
